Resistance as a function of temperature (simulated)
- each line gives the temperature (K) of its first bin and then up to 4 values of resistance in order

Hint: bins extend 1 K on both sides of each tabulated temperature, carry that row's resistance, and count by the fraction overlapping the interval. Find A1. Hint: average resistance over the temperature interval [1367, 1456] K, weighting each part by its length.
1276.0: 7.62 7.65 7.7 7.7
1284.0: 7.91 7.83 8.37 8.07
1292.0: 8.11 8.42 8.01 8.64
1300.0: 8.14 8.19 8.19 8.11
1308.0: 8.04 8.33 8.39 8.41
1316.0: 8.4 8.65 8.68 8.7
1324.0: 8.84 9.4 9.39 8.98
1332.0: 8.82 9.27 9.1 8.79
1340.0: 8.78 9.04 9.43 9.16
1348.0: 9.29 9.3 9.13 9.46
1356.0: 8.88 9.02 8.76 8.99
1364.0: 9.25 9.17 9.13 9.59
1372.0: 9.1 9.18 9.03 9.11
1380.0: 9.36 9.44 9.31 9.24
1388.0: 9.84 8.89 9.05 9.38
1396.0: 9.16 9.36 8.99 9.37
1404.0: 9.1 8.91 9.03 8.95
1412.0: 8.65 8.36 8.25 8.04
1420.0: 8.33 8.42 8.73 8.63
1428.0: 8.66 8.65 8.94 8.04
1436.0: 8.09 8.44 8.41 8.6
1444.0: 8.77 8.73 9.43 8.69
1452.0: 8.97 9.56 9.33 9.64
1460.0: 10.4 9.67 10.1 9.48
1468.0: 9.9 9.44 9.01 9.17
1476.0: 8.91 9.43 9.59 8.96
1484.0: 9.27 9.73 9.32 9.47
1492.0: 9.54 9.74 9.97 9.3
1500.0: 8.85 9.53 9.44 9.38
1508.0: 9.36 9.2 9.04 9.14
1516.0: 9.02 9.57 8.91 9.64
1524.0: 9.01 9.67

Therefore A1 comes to 8.91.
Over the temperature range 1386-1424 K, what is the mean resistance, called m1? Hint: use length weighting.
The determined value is 8.9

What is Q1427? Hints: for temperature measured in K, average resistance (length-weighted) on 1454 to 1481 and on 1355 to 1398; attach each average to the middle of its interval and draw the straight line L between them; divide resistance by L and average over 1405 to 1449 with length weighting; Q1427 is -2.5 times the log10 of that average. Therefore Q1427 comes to 0.10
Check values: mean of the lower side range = 9.19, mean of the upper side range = 9.54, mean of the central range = 8.59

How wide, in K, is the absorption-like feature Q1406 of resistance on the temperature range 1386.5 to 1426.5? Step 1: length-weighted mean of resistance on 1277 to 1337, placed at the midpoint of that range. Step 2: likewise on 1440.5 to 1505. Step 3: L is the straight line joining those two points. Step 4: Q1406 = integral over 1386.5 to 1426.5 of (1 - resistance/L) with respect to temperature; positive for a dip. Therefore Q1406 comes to 0.46 K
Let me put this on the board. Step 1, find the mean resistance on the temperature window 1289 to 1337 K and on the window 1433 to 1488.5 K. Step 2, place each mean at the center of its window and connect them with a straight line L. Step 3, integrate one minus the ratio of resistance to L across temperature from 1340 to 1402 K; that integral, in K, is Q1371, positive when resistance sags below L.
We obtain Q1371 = -2.8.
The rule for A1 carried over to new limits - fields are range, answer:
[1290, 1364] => 8.75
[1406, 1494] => 9.02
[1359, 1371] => 9.15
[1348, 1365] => 9.11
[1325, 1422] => 9.07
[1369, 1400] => 9.26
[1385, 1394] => 9.27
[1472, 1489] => 9.28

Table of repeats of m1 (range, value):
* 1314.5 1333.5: 8.87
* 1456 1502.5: 9.49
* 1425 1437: 8.5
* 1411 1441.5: 8.45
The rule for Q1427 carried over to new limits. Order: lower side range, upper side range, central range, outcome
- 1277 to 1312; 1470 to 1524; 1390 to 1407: -0.052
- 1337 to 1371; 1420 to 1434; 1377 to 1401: -0.046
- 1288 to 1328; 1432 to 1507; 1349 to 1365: -0.051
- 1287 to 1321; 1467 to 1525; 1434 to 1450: 0.055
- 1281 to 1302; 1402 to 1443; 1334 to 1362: -0.096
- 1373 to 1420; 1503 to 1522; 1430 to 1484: 0.001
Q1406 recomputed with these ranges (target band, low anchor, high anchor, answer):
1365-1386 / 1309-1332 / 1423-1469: -0.87 K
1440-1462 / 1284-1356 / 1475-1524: -0.09 K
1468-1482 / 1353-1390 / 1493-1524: 0.02 K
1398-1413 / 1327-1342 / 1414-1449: -0.62 K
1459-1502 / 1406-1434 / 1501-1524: -2.15 K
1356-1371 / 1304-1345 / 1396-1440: -0.67 K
